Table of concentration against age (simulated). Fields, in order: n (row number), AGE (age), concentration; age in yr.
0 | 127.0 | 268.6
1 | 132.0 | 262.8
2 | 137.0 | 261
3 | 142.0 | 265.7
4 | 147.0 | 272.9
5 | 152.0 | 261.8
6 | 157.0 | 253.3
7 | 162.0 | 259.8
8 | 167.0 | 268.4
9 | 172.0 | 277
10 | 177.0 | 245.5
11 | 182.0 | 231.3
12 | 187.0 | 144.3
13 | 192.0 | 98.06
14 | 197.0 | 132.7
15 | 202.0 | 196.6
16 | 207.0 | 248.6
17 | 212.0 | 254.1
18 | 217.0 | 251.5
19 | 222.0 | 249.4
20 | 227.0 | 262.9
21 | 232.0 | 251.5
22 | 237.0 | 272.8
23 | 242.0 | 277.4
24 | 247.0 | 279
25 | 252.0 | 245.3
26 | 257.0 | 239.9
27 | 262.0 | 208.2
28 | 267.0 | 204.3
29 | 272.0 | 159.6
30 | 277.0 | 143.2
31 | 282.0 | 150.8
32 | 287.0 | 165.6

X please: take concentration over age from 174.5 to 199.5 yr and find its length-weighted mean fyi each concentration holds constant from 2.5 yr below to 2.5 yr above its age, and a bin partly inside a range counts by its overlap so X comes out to 170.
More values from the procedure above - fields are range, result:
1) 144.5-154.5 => 267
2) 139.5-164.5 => 263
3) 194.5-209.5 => 193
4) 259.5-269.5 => 206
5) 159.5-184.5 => 256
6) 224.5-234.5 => 257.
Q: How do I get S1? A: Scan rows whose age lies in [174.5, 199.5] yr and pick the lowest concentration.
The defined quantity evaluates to 98.06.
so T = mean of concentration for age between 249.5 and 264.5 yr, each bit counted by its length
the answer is 231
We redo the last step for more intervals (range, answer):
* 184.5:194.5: 121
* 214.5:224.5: 250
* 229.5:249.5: 270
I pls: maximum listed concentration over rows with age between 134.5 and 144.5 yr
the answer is 265.7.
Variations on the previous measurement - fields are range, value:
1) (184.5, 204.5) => 196.6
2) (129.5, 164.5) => 272.9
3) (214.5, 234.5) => 262.9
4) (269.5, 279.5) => 159.6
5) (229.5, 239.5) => 272.8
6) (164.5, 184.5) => 277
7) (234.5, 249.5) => 279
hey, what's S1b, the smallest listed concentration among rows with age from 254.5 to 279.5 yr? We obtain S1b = 143.2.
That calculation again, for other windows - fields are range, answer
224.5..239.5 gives 251.5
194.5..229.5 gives 132.7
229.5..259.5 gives 239.9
